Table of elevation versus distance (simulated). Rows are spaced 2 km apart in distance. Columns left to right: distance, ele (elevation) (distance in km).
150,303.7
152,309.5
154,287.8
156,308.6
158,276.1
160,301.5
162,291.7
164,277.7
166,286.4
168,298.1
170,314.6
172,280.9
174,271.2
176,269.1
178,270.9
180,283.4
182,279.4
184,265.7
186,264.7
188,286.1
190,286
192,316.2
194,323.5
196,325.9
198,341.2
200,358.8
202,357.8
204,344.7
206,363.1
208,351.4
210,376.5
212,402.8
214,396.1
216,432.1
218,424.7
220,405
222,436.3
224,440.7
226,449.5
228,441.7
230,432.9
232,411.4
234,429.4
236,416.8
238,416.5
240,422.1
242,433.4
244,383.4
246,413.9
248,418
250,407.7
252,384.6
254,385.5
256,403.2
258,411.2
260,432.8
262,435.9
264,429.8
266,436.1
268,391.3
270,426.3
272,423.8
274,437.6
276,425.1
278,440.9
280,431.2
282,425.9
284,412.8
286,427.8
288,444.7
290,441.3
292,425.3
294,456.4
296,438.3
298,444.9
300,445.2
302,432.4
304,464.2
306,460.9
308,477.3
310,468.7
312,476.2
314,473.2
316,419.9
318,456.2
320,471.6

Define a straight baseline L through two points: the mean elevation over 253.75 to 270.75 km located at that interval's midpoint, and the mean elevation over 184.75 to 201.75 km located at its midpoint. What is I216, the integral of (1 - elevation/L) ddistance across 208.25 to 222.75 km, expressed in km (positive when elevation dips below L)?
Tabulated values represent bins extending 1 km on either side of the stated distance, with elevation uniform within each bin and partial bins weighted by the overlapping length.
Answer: -2.5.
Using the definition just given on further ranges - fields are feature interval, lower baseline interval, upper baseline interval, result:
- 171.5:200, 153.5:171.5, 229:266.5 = 3.00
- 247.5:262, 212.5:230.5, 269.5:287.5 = 0.69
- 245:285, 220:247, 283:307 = 1.33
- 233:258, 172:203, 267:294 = -2.00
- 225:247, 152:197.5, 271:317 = -3.25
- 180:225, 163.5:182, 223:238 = 1.17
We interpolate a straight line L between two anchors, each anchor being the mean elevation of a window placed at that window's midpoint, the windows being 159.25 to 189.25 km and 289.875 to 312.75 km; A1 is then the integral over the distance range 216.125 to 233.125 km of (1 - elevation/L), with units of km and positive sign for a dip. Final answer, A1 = -3.9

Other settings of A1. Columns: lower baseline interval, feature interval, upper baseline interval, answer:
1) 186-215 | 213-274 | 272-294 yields -4.93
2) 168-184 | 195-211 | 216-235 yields 0.45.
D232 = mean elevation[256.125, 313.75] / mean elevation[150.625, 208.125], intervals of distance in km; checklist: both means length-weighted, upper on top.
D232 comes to 1.45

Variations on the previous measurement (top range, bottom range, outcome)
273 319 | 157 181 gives 1.56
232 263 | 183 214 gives 1.24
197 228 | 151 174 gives 1.34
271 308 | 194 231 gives 1.12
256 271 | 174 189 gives 1.54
